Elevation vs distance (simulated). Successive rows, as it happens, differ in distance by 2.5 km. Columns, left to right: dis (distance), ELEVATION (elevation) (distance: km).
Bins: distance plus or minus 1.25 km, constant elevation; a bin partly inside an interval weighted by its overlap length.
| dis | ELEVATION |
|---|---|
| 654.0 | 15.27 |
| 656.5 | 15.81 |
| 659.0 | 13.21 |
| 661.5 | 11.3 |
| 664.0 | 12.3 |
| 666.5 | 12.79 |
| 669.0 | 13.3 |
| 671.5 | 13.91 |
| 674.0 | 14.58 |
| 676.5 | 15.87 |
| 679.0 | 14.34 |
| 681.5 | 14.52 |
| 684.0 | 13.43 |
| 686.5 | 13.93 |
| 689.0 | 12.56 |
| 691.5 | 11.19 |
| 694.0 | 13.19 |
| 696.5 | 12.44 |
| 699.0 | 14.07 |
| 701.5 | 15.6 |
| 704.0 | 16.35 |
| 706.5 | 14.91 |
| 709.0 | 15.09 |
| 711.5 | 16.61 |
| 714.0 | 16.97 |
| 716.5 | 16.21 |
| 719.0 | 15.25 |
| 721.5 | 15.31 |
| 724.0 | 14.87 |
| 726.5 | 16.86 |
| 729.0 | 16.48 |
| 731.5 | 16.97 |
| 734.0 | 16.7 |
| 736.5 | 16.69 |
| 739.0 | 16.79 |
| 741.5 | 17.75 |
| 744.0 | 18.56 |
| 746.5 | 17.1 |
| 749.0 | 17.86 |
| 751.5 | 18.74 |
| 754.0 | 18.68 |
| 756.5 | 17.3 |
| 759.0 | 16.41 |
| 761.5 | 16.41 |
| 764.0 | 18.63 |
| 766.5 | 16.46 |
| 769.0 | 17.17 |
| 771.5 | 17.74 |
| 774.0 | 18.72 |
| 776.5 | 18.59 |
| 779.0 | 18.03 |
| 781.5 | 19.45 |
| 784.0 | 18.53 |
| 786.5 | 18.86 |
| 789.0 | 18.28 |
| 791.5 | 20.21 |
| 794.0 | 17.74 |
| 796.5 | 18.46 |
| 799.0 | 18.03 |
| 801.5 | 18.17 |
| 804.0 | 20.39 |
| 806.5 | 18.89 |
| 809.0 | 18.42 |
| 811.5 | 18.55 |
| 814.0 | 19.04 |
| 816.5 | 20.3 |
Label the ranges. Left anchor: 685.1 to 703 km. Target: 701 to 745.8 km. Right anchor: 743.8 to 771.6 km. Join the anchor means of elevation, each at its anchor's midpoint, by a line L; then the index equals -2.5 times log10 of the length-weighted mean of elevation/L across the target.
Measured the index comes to -0.075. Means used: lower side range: 13.3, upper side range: 17.5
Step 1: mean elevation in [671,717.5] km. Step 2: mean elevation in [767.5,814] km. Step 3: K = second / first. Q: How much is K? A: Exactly 1.28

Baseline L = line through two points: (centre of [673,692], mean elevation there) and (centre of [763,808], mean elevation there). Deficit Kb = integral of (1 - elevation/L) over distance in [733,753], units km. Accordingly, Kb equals -1.2 km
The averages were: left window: 13.9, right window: 18.5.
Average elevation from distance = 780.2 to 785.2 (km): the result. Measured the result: 19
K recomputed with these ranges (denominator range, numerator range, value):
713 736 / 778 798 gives 1.15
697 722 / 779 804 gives 1.20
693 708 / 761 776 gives 1.22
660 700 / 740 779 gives 1.33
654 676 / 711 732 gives 1.19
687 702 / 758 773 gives 1.31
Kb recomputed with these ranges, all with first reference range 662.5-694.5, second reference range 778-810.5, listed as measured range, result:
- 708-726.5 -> -0.7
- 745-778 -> -0.8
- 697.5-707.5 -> -0.4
